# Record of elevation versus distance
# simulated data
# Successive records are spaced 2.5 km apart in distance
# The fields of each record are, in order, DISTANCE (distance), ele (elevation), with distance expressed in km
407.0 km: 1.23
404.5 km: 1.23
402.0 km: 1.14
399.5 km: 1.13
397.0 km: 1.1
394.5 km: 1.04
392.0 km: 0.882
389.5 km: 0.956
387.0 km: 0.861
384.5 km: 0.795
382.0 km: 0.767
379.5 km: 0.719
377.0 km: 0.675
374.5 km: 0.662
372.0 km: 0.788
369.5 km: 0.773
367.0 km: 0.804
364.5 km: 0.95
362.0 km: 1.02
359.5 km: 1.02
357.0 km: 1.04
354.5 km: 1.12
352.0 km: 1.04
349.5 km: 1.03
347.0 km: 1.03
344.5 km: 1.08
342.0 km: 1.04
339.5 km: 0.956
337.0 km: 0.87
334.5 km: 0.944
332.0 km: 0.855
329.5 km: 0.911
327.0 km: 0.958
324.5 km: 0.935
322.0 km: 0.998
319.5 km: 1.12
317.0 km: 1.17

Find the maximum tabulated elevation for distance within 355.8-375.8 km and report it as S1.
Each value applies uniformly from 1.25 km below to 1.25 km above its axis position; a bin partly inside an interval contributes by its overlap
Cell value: 1.04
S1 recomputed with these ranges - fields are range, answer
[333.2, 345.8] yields 1.08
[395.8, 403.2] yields 1.14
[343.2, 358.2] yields 1.12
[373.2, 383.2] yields 0.767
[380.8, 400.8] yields 1.13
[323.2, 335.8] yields 0.958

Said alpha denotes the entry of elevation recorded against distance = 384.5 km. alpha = 0.795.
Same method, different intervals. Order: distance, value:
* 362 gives 1.02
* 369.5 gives 0.773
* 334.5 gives 0.944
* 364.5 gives 0.95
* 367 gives 0.804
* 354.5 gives 1.12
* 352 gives 1.04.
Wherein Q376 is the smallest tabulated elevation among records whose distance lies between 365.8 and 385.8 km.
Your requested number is 0.662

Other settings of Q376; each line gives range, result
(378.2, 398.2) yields 0.719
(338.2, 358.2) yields 0.956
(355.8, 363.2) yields 1.02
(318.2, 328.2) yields 0.935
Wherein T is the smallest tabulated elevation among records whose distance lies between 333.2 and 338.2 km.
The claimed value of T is 0.87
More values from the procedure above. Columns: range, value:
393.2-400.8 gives 1.04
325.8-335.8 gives 0.855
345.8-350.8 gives 1.03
